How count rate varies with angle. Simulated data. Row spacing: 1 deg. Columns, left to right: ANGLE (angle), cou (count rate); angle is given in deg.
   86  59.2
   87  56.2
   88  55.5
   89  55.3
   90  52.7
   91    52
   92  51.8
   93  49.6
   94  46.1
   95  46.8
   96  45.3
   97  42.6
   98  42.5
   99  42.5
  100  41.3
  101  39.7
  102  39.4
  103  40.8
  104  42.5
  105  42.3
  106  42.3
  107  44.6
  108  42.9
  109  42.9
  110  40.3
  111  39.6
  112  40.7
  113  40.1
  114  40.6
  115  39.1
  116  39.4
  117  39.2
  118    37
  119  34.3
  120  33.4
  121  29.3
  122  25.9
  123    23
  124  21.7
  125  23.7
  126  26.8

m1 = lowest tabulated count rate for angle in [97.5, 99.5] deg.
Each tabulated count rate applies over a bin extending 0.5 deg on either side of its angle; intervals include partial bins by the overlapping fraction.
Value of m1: 42.5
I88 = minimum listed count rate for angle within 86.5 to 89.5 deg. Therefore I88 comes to 55.3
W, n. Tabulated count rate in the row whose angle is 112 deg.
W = 40.7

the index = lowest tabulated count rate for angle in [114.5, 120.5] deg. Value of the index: 33.4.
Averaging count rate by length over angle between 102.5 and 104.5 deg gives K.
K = 41.6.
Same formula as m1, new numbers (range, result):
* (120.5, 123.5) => 23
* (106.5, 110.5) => 40.3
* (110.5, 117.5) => 39.1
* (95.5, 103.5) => 39.4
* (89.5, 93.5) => 49.6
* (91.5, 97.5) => 42.6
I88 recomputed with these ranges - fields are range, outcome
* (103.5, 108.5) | 42.3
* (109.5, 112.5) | 39.6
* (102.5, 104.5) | 40.8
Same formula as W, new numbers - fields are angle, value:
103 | 40.8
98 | 42.5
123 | 23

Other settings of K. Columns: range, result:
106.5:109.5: 43.5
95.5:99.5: 43.2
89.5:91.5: 52.4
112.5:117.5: 39.7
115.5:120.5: 36.7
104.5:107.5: 43.1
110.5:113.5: 40.1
